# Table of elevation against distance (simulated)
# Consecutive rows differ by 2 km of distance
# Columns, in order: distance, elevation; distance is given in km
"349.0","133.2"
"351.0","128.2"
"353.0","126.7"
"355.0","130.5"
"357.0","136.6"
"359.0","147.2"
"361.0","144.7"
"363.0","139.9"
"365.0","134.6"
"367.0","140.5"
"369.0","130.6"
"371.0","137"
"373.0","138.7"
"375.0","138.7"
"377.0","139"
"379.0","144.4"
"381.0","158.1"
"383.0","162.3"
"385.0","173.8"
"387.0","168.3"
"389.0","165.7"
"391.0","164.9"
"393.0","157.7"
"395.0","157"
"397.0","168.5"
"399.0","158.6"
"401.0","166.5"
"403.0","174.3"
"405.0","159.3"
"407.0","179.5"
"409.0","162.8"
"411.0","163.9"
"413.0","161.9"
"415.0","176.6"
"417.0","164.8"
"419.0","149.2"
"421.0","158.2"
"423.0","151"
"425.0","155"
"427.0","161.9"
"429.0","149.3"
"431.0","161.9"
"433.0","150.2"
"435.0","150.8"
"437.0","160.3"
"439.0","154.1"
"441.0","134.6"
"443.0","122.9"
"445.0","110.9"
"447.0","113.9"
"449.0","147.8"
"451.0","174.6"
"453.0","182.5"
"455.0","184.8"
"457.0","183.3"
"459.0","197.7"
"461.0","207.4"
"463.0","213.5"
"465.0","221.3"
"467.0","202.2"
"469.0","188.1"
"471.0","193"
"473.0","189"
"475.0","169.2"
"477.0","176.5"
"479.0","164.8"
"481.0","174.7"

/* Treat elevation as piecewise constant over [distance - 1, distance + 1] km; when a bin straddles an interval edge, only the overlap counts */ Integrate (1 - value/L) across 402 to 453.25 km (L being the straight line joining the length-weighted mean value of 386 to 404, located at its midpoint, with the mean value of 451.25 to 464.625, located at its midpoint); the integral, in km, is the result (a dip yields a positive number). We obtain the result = 7.1 km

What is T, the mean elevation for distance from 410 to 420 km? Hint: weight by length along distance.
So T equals 163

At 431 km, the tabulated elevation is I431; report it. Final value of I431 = 161.9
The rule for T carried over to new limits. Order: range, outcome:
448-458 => 175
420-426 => 155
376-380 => 142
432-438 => 154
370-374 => 138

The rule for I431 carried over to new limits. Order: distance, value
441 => 134.6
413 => 161.9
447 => 113.9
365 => 134.6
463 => 213.5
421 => 158.2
